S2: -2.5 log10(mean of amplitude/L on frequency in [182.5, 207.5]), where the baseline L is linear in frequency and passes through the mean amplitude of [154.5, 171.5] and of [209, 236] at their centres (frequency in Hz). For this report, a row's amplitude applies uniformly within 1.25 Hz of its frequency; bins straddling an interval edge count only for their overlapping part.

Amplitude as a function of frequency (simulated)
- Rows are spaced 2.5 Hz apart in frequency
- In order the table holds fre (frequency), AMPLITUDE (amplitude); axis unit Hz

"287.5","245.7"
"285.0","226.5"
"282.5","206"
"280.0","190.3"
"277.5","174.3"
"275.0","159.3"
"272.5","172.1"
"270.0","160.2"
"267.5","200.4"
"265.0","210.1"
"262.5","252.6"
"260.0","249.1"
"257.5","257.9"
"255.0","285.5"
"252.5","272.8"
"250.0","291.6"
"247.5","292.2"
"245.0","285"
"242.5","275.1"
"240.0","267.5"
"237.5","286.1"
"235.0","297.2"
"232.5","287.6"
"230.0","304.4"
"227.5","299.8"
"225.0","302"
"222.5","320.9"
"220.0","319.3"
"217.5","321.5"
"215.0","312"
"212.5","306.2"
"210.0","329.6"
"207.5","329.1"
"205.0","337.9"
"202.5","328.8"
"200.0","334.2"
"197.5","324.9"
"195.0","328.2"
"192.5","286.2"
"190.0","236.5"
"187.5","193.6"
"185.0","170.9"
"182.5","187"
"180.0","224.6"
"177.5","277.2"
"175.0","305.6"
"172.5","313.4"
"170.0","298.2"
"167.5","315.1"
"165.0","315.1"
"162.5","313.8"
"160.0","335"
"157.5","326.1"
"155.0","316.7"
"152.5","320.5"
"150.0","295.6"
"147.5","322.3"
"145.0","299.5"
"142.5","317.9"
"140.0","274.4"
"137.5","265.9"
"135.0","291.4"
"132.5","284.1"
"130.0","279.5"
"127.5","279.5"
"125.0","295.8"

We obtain 0.12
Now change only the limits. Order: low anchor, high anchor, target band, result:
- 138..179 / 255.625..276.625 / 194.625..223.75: -0.23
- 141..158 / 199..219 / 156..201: 0.13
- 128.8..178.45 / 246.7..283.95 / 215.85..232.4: -0.22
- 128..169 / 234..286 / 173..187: 0.21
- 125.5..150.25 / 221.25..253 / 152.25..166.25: -0.11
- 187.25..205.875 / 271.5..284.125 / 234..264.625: -0.22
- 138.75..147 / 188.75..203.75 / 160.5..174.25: -0.03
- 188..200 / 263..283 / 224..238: -0.22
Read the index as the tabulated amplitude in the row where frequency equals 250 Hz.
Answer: 291.6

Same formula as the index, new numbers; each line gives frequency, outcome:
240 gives 267.5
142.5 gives 317.9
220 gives 319.3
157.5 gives 326.1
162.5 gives 313.8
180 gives 224.6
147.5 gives 322.3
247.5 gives 292.2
